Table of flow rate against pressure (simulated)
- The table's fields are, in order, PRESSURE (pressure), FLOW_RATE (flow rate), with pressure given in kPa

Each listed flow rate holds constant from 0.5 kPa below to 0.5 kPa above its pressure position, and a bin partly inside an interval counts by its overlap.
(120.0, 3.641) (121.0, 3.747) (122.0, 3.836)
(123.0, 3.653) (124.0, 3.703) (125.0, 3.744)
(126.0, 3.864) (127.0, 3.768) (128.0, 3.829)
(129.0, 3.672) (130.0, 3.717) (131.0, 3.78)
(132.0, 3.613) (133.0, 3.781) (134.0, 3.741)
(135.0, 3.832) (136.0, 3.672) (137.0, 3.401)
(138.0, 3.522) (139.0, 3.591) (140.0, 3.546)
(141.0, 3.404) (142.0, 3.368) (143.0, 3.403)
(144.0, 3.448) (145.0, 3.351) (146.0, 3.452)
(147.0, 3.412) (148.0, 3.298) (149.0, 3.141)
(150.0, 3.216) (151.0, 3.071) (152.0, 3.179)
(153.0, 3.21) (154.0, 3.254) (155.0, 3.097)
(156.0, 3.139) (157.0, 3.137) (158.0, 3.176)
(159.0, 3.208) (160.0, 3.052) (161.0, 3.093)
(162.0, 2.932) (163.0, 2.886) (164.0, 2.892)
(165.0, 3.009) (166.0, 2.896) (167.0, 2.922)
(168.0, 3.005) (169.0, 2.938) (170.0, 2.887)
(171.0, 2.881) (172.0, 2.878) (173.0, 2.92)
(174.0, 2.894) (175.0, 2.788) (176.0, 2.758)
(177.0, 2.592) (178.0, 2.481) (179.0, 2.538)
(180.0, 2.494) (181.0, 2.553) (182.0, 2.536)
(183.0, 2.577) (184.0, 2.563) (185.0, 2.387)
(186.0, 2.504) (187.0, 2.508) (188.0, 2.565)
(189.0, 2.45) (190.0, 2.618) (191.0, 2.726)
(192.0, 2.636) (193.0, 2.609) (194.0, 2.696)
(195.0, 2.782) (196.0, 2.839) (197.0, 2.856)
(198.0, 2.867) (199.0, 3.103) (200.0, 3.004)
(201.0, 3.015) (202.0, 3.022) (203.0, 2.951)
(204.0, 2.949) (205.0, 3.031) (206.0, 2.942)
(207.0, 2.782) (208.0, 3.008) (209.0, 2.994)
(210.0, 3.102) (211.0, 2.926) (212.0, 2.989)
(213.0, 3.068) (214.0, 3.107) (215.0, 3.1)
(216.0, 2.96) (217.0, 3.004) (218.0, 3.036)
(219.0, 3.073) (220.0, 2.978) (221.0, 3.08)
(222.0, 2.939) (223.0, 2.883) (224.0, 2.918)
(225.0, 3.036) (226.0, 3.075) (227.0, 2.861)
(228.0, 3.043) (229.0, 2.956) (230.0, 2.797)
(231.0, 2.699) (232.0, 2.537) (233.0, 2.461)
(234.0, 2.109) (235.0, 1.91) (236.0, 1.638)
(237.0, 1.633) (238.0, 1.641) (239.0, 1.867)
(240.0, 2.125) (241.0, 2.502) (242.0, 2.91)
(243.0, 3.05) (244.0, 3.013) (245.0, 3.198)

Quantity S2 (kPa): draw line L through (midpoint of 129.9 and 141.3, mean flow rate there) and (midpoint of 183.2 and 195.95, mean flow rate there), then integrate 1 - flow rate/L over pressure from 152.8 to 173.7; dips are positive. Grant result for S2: 0.6 kPa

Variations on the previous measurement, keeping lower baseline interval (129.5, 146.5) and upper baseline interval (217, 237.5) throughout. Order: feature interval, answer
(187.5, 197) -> 1.1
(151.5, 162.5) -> 0.8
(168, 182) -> 2.0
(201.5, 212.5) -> -0.3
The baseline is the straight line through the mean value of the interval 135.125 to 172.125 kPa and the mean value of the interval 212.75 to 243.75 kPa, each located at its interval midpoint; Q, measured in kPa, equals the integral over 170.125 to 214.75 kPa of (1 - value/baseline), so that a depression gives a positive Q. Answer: 2.0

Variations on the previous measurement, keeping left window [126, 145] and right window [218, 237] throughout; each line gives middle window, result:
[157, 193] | 5.13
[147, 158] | 0.84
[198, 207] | -0.10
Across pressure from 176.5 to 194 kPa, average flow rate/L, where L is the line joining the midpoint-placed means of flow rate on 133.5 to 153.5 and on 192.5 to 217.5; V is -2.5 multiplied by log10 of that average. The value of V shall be 0.209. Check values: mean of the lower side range 3.41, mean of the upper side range 2.95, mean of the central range 2.55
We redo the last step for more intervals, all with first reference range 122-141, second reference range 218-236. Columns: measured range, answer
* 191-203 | 0.07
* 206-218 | -0.04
